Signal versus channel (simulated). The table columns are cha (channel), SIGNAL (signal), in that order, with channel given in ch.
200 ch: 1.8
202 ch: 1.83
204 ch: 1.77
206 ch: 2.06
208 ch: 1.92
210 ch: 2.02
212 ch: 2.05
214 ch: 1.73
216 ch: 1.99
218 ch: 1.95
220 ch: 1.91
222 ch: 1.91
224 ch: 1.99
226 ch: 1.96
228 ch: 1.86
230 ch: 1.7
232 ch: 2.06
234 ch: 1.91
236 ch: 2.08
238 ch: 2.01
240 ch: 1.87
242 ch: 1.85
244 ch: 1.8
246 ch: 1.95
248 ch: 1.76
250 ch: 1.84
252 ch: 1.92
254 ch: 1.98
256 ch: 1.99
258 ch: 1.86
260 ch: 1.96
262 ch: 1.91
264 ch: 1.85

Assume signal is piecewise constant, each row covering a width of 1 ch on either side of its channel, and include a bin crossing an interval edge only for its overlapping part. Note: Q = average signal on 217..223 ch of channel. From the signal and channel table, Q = 1.92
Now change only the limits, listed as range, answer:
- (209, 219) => 1.95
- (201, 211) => 1.92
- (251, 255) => 1.95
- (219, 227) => 1.94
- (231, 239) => 2.01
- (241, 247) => 1.87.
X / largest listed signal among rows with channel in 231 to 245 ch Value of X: 2.08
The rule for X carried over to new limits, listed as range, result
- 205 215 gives 2.06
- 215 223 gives 1.99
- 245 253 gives 1.95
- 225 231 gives 1.96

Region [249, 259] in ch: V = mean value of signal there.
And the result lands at 1.92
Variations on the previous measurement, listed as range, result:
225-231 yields 1.84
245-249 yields 1.85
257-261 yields 1.91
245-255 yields 1.89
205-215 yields 1.96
